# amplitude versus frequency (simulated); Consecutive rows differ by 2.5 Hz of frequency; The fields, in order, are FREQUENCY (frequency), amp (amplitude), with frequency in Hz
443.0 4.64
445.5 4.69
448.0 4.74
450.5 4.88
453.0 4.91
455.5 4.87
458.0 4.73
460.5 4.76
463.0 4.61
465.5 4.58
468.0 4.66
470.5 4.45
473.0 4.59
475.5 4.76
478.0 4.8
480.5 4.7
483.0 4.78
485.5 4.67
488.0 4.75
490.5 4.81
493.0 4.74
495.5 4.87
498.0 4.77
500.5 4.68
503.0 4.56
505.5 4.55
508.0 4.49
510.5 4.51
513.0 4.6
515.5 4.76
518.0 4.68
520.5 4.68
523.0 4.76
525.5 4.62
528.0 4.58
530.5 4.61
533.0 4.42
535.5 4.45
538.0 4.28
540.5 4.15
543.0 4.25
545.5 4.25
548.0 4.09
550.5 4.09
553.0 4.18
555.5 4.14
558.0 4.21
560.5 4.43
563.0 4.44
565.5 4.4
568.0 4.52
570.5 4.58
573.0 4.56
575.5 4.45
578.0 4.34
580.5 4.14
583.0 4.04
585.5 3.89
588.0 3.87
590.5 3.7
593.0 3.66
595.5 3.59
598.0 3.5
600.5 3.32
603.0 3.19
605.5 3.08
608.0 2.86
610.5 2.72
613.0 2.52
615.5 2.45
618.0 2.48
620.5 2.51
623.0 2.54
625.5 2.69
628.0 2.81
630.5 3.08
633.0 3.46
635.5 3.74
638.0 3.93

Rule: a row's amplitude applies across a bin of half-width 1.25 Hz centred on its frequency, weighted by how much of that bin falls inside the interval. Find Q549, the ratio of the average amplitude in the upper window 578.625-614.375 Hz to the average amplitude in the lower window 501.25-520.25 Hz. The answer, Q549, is 0.7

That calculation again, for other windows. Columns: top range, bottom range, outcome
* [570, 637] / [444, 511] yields 0.72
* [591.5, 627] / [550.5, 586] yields 0.68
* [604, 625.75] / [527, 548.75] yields 0.61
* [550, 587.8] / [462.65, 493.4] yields 0.91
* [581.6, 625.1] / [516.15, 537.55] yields 0.69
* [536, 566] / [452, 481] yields 0.90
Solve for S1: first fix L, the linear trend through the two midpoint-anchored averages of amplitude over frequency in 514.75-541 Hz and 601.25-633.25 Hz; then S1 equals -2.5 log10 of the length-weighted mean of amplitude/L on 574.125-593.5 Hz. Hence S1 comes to -0.168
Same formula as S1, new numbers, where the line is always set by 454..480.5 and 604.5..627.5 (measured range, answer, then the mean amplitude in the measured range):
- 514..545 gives -0.18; 4.51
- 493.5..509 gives -0.11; 4.66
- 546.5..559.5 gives -0.18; 4.15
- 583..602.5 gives -0.22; 3.65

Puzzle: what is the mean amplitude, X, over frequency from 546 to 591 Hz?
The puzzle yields 4.24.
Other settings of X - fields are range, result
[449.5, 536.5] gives 4.68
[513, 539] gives 4.59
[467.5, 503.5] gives 4.71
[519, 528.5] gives 4.67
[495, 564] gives 4.46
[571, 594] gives 4.09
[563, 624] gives 3.56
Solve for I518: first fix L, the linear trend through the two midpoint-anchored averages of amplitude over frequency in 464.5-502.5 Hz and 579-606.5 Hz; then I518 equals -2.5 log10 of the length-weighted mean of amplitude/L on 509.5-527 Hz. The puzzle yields -0.07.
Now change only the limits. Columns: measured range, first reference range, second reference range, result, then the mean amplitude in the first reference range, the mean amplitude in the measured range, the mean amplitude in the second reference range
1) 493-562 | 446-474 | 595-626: -0.155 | 4.71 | 4.47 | 2.87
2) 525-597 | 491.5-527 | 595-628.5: -0.136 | 4.66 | 4.23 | 2.86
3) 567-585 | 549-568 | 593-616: -0.140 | 4.28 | 4.35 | 3.08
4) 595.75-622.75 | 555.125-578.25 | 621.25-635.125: 0.187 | 4.42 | 2.88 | 2.95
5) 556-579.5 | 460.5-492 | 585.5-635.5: -0.225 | 4.68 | 4.42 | 3.09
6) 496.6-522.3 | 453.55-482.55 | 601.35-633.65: -0.116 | 4.69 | 4.63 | 2.79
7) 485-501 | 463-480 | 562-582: -0.039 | 4.64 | 4.76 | 4.42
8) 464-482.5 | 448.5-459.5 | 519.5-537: 0.027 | 4.84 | 4.65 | 4.58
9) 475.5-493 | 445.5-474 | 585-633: -0.074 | 4.71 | 4.75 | 3.07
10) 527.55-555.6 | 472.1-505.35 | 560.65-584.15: 0.055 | 4.72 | 4.29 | 4.39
